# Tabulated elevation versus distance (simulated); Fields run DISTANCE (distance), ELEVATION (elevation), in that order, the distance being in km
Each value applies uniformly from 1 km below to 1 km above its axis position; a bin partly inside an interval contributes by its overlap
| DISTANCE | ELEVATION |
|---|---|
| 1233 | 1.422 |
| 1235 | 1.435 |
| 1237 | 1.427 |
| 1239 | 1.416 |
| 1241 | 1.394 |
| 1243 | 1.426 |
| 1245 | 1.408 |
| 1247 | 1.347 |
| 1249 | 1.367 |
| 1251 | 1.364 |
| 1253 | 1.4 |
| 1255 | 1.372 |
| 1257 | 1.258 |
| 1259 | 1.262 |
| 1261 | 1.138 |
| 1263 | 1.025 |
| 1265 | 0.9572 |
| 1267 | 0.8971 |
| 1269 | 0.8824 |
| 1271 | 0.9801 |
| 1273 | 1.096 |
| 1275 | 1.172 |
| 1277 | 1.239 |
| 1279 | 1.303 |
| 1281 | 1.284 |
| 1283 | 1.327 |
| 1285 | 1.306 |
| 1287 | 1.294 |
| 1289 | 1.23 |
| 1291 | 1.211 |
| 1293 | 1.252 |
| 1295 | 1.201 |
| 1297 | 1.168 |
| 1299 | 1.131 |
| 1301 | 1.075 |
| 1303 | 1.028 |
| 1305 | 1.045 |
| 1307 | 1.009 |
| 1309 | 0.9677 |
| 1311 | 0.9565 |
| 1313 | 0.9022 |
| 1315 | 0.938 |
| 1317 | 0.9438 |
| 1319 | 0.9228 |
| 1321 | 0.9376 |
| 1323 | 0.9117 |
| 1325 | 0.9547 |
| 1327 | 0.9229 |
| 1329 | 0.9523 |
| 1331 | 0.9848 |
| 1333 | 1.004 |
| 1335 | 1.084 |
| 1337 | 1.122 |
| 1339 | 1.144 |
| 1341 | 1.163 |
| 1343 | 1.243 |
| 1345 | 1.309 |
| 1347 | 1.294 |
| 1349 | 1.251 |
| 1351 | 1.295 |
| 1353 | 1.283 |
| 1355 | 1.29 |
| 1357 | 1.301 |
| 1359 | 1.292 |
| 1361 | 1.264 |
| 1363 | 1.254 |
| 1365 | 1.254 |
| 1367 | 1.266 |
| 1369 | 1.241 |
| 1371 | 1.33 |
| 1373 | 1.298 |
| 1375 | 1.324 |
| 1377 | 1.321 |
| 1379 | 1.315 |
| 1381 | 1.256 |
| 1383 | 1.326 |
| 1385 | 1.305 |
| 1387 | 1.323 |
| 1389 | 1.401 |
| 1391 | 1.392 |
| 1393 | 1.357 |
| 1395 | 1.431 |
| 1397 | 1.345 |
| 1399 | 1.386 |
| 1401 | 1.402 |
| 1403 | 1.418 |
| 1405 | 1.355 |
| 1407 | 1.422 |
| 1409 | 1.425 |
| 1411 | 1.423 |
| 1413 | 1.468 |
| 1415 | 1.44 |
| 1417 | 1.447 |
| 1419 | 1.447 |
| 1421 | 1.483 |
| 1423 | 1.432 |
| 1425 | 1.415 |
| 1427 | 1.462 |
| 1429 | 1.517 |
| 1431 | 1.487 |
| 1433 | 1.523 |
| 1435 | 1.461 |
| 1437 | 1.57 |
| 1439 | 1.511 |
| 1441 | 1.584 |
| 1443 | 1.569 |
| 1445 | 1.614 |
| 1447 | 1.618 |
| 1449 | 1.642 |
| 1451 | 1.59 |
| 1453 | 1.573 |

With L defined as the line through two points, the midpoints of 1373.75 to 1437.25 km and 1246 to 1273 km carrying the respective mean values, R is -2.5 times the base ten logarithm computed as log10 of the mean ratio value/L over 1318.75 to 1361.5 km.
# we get 0.15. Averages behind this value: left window 1.17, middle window 1.14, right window 1.41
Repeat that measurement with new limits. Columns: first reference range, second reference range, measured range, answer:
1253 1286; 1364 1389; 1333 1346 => 0.080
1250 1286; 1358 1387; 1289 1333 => 0.194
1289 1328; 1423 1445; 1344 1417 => -0.026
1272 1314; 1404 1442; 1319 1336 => 0.267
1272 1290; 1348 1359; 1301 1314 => 0.262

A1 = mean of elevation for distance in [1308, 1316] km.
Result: 0.941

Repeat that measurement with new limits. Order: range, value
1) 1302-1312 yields 1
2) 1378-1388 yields 1.31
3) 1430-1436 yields 1.49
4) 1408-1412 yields 1.42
